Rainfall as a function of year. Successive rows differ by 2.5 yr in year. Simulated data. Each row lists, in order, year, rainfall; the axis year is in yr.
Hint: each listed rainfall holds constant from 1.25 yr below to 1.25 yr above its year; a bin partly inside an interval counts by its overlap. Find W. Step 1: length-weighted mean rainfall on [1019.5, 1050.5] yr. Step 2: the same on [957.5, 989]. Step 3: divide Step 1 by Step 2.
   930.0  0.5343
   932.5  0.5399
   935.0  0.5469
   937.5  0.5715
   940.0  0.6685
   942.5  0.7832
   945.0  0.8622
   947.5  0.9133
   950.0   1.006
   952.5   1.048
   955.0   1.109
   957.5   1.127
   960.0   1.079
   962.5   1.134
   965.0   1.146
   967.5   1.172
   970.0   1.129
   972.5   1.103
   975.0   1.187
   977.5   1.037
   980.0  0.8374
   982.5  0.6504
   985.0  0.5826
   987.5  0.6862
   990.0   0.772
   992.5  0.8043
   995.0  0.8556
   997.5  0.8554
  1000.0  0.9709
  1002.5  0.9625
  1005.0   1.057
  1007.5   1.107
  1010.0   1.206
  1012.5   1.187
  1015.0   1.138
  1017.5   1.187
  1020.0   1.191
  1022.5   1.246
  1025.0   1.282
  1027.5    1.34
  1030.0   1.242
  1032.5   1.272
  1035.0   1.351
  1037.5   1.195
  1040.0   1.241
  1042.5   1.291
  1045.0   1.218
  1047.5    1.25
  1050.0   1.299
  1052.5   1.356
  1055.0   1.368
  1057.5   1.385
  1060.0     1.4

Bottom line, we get 1.3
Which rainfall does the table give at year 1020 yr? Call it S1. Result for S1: 1.191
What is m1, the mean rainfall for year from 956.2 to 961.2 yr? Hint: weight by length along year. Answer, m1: 1.1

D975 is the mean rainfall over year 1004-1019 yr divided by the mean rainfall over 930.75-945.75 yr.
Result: 1.77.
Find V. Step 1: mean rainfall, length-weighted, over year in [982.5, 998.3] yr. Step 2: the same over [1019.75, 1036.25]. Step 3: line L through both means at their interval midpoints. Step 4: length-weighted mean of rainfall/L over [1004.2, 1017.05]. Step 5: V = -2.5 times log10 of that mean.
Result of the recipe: -0.11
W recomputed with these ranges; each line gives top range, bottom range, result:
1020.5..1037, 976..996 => 1.64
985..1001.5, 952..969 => 0.72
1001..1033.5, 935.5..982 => 1.20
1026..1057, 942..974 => 1.22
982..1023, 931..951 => 1.33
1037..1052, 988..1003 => 1.47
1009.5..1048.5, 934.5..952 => 1.58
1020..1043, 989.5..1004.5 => 1.43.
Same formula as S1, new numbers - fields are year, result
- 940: 0.6685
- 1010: 1.206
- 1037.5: 1.195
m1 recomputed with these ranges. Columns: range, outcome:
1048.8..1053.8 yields 1.33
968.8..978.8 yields 1.11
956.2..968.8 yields 1.13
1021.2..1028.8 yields 1.29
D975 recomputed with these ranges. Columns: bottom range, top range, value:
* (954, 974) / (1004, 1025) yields 1.04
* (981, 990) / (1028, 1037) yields 1.94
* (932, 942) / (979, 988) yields 1.14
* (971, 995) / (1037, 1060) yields 1.52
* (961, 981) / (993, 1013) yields 0.92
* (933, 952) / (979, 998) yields 0.98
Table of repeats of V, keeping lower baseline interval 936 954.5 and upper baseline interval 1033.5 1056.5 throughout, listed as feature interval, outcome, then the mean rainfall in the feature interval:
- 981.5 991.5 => 0.45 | 0.677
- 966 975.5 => -0.19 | 1.14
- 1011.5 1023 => -0.02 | 1.19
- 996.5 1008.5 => 0.11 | 0.991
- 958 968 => -0.22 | 1.13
